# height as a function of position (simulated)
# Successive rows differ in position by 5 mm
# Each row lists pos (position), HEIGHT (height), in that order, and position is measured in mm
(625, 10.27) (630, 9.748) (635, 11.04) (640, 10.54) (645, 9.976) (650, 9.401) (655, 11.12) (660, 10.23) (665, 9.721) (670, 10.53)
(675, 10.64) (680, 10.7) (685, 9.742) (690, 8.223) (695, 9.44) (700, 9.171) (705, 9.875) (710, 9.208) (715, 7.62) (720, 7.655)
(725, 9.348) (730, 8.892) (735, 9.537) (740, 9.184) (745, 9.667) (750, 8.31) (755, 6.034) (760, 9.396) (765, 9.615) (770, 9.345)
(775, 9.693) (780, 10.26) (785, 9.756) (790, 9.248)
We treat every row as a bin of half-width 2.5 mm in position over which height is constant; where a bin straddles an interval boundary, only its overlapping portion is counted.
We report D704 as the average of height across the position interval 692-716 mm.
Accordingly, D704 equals 9.14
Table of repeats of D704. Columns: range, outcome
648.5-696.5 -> 10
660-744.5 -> 9.38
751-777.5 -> 8.79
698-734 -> 8.85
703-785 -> 9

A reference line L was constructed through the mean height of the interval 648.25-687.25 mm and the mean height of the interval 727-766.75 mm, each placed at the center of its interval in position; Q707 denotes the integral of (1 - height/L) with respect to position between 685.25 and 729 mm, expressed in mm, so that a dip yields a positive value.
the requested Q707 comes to 3.1 mm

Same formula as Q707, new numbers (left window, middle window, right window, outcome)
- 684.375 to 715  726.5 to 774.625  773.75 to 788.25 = 3.3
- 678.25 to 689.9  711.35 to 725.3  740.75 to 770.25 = 1.7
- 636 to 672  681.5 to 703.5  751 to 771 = 0.9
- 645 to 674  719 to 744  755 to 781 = 1.4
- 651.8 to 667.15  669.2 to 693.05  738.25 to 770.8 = 0.2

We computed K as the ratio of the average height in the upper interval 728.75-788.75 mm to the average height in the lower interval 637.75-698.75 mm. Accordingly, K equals 0.91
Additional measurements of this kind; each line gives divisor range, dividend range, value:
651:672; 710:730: 0.82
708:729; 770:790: 1.15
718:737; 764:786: 1.10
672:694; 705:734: 0.89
